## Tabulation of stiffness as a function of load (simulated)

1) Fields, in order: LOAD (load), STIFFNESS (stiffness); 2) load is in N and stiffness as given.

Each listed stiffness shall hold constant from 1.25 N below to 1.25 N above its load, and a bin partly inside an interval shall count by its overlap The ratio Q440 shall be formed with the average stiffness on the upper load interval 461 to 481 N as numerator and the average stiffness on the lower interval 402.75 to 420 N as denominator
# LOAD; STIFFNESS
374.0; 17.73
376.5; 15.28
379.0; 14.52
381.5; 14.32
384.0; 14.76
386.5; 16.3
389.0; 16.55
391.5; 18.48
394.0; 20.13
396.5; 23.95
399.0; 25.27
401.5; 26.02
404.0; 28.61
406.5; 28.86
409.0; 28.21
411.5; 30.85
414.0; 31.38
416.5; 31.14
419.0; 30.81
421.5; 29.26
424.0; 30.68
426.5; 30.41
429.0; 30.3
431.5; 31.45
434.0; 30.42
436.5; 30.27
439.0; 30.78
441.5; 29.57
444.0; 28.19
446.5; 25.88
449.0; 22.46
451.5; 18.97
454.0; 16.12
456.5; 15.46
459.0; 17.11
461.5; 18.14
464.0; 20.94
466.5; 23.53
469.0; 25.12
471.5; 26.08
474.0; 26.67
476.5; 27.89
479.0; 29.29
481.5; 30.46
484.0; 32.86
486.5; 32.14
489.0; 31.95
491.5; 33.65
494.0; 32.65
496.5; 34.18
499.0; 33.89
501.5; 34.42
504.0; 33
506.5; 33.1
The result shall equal 0.84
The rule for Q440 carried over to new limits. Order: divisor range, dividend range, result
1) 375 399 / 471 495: 1.73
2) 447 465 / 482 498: 1.75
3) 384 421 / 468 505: 1.23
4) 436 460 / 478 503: 1.40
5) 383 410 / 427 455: 1.20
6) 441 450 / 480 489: 1.20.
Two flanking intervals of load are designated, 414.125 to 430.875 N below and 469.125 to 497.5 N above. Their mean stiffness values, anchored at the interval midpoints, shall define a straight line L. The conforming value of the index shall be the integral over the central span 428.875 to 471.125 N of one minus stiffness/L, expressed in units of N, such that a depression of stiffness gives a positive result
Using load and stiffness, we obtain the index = 8.6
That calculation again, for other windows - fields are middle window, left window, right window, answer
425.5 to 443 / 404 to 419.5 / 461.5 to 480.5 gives -1.4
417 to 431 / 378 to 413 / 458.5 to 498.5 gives -3.7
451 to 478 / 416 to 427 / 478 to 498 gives 8.6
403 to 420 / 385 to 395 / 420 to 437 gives -3.6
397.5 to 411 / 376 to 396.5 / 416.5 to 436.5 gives -2.7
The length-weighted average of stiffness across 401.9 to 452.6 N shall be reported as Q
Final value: 28.9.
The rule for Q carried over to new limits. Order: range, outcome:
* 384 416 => 24.3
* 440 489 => 24.8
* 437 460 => 23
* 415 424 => 30.5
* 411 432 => 30.7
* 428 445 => 30.2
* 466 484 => 27.6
